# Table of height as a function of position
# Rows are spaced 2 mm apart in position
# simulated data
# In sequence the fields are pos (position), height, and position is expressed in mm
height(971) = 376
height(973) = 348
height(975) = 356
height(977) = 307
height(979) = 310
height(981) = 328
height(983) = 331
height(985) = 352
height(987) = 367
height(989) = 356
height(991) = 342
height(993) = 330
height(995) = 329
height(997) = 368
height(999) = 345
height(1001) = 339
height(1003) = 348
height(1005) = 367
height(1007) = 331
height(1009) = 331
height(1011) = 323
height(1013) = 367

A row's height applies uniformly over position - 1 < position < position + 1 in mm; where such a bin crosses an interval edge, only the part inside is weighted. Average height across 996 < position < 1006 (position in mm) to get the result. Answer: 353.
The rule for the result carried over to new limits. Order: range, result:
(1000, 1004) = 344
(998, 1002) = 342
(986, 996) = 345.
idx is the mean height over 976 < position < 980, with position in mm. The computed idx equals 308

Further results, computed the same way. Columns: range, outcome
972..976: 352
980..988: 344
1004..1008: 349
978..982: 319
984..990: 358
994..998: 348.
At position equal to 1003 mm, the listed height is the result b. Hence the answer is 348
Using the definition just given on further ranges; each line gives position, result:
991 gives 342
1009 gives 331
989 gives 356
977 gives 307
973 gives 348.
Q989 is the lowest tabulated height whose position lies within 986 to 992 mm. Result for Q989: 342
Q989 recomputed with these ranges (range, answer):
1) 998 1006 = 339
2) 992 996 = 329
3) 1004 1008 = 331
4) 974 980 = 307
